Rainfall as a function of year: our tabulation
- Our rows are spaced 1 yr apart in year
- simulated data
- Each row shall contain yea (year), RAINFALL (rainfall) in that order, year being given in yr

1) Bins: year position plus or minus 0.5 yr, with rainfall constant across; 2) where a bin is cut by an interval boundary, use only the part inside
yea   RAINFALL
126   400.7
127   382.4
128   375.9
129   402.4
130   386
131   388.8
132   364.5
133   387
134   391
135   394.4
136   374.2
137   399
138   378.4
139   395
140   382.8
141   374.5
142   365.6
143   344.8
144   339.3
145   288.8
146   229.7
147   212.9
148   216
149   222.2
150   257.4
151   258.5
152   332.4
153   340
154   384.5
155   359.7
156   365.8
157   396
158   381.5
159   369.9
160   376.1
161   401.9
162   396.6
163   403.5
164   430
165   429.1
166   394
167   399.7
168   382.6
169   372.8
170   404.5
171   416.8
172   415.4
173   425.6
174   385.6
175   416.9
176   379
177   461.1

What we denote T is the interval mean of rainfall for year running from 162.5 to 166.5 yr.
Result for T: 414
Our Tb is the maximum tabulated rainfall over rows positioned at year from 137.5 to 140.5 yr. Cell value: 395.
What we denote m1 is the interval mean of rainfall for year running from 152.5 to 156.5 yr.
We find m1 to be 362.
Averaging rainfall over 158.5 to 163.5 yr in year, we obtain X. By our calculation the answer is 390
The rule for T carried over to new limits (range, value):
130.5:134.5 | 383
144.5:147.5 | 244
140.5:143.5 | 362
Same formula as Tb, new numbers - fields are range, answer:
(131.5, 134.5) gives 391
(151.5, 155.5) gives 384.5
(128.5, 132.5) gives 402.4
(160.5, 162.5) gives 401.9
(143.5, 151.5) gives 339.3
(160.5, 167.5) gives 430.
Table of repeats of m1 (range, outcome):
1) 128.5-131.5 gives 392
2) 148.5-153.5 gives 282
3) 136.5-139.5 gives 391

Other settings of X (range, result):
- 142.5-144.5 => 342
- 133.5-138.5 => 387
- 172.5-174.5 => 406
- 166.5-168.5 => 391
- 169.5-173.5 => 416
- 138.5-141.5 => 384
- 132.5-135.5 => 391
